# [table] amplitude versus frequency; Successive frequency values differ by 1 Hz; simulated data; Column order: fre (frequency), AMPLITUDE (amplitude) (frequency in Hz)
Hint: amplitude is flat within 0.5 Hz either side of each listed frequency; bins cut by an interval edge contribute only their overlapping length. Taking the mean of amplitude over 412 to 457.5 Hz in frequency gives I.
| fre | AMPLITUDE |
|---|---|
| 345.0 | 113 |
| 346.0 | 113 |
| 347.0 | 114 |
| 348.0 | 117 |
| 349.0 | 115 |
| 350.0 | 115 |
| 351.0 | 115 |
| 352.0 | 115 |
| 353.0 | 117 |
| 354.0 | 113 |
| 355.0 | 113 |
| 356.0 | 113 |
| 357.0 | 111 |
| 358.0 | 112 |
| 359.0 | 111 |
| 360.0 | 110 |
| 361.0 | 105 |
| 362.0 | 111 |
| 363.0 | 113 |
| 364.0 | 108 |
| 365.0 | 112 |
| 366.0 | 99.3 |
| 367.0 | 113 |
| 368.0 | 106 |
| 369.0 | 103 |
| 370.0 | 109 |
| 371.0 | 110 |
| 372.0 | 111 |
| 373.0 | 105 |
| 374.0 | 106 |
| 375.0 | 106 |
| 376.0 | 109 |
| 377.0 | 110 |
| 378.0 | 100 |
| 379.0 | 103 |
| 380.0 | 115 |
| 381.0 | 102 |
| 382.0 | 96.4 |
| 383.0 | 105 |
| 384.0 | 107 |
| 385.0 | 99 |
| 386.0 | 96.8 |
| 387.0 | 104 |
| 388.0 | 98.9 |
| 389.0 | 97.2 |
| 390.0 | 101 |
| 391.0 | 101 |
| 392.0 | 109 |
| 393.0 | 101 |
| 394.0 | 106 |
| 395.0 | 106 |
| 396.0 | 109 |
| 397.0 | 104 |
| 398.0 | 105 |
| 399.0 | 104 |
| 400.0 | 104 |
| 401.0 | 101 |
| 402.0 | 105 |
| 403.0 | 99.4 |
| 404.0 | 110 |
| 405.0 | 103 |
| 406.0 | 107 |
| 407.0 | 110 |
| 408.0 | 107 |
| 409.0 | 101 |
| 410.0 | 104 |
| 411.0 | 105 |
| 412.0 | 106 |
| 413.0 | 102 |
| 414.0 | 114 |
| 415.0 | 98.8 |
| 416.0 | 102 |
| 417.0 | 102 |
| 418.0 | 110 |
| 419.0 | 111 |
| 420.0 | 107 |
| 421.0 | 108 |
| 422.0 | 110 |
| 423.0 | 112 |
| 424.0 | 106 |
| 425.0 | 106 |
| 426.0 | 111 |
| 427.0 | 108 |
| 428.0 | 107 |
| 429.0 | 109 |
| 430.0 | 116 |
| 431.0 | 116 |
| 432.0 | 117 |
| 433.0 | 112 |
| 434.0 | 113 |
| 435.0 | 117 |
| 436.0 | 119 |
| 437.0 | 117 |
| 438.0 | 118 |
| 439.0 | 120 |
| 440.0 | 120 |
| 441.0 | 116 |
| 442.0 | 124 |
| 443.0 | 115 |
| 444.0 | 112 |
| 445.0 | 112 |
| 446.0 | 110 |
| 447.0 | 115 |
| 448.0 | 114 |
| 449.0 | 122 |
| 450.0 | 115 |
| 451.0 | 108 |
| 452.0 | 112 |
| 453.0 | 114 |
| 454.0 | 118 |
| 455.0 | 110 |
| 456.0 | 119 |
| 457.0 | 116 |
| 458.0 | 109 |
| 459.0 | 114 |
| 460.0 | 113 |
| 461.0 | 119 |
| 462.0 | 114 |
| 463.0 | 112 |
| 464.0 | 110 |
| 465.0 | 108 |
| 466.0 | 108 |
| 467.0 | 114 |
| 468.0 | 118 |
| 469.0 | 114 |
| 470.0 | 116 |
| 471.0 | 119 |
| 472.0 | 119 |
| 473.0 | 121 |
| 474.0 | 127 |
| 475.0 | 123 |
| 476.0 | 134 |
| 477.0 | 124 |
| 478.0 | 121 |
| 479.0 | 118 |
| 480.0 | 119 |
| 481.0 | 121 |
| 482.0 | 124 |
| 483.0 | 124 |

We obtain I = 112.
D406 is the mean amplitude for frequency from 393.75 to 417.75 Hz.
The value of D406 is 105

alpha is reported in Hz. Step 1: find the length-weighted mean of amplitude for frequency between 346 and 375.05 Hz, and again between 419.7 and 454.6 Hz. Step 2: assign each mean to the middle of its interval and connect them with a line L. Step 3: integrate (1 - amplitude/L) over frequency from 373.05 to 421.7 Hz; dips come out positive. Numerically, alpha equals 3.3 Hz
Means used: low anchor 111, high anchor 114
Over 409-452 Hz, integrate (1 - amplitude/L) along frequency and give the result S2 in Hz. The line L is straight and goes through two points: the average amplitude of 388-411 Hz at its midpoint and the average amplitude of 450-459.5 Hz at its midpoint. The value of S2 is -0.8 Hz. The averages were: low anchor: 104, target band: 111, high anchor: 113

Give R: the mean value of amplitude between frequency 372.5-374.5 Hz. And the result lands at 106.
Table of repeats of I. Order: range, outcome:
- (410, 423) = 106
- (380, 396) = 103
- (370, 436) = 106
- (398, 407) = 105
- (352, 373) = 110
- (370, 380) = 107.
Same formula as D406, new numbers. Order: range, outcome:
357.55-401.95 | 106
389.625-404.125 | 104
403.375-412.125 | 106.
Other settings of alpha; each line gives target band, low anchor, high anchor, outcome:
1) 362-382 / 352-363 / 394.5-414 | 0.5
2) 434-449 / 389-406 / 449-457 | -0.6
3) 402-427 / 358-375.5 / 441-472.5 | 1.1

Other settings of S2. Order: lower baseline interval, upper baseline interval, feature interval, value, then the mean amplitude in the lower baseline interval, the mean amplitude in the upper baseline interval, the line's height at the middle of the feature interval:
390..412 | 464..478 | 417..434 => -0.09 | 105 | 119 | 110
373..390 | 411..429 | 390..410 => 0.09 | 103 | 107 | 105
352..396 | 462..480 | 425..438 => 0.00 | 107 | 118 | 113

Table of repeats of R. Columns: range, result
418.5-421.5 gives 109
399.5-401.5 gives 102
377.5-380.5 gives 106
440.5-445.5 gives 116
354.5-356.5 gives 113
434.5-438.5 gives 118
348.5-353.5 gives 115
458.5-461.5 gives 115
